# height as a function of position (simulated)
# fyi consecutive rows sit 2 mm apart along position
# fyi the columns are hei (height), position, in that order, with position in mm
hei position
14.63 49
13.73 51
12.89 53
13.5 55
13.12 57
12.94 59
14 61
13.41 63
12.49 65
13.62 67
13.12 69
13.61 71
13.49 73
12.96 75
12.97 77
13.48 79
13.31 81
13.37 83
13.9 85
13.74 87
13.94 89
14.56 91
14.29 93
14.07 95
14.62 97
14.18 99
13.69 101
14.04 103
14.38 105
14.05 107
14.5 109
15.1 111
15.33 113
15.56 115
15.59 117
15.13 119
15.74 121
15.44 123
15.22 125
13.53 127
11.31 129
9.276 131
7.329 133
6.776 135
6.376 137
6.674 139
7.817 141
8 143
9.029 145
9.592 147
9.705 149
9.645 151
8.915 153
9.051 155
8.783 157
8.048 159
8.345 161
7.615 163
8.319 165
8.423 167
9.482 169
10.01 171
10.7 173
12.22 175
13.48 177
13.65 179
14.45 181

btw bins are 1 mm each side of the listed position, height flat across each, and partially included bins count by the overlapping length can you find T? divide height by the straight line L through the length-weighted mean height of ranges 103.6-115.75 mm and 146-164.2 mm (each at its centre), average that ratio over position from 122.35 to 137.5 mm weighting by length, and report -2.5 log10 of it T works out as 0.15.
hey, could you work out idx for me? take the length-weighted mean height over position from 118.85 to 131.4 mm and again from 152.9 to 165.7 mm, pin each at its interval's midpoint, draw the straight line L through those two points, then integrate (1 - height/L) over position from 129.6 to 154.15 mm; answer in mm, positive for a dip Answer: 5.9 mm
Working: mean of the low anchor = 13.8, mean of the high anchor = 8.41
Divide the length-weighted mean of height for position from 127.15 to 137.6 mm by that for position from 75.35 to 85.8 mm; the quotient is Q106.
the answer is 0.65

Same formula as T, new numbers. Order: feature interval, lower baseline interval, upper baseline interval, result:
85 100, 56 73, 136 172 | -0.20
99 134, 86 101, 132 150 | -0.24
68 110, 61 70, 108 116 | 0.03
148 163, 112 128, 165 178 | 0.33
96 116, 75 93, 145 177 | -0.17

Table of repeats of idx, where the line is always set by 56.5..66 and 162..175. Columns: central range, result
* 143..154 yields 0.87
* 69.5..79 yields -0.41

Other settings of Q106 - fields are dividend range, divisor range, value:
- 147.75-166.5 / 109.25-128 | 0.58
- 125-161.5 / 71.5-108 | 0.65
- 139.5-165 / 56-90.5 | 0.65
